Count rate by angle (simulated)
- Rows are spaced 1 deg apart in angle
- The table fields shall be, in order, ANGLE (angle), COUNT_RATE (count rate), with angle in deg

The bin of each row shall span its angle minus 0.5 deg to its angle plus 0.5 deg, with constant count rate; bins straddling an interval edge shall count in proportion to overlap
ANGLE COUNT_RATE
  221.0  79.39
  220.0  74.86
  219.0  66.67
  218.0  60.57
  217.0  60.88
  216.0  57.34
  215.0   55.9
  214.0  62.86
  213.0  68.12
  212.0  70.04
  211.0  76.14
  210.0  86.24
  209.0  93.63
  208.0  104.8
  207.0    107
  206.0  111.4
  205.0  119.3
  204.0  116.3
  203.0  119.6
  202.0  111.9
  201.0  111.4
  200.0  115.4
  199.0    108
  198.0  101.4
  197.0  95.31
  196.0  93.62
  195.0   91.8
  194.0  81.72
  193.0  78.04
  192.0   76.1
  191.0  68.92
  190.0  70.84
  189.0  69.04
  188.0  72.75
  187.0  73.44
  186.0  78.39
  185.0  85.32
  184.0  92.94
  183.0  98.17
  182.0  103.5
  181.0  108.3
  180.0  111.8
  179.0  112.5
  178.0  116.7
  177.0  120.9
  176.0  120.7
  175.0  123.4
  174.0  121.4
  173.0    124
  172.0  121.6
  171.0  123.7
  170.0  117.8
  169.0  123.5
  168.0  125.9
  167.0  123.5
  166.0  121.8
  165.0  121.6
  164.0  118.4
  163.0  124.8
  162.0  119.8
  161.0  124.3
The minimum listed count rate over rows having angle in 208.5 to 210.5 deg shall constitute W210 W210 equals 86.24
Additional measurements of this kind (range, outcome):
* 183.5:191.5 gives 68.92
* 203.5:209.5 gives 93.63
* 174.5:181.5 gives 108.3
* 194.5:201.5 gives 91.8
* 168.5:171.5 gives 117.8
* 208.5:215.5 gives 55.9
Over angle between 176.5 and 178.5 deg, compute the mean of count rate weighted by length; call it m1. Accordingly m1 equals 119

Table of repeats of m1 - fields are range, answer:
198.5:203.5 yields 113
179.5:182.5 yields 108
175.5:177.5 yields 121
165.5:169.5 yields 124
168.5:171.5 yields 122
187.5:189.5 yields 70.9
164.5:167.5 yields 122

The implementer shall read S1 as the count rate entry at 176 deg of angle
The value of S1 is 120.7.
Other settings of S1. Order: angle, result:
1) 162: 119.8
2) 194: 81.72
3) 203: 119.6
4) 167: 123.5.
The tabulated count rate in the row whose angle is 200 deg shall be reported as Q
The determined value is 115.4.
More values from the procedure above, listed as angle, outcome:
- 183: 98.17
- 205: 119.3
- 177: 120.9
